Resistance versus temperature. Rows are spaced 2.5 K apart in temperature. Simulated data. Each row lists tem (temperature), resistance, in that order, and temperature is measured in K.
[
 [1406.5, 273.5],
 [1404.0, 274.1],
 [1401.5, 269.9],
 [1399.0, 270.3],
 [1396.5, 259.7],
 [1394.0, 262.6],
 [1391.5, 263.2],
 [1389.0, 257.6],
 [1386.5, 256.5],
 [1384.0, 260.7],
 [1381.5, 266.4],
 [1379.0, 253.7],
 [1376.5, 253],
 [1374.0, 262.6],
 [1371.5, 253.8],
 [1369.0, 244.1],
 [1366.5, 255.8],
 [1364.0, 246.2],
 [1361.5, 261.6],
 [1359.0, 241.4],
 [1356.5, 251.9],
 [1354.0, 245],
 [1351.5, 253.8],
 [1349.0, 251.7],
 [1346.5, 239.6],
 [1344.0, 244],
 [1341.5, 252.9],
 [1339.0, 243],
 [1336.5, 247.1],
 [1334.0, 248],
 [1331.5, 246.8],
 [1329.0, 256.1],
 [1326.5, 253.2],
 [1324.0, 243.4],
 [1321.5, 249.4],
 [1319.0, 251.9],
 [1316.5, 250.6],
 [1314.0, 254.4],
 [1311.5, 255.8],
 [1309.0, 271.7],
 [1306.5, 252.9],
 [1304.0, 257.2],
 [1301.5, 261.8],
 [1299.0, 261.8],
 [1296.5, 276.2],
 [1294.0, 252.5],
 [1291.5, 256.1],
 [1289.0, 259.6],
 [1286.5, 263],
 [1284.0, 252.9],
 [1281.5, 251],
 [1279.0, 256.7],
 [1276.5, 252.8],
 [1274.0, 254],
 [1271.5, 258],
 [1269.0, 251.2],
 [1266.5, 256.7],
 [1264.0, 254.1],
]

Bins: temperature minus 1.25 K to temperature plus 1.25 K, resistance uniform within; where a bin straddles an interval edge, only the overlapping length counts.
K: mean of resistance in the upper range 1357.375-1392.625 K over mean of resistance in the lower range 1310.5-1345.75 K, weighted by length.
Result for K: 1.0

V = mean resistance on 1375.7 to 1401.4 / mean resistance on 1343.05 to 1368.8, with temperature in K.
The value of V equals 1.05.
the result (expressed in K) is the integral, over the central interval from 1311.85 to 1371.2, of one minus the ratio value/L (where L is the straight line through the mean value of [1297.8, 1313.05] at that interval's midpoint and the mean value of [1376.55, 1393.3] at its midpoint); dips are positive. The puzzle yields 2.4 K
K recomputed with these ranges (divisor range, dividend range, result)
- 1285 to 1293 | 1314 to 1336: 0.97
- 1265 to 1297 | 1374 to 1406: 1.02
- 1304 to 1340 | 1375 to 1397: 1.03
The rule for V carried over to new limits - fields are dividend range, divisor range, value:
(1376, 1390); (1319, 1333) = 1.03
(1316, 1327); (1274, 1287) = 0.98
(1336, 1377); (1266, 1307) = 0.97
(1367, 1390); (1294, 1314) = 0.98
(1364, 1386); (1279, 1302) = 0.99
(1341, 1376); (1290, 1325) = 0.97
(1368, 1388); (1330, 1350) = 1.04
